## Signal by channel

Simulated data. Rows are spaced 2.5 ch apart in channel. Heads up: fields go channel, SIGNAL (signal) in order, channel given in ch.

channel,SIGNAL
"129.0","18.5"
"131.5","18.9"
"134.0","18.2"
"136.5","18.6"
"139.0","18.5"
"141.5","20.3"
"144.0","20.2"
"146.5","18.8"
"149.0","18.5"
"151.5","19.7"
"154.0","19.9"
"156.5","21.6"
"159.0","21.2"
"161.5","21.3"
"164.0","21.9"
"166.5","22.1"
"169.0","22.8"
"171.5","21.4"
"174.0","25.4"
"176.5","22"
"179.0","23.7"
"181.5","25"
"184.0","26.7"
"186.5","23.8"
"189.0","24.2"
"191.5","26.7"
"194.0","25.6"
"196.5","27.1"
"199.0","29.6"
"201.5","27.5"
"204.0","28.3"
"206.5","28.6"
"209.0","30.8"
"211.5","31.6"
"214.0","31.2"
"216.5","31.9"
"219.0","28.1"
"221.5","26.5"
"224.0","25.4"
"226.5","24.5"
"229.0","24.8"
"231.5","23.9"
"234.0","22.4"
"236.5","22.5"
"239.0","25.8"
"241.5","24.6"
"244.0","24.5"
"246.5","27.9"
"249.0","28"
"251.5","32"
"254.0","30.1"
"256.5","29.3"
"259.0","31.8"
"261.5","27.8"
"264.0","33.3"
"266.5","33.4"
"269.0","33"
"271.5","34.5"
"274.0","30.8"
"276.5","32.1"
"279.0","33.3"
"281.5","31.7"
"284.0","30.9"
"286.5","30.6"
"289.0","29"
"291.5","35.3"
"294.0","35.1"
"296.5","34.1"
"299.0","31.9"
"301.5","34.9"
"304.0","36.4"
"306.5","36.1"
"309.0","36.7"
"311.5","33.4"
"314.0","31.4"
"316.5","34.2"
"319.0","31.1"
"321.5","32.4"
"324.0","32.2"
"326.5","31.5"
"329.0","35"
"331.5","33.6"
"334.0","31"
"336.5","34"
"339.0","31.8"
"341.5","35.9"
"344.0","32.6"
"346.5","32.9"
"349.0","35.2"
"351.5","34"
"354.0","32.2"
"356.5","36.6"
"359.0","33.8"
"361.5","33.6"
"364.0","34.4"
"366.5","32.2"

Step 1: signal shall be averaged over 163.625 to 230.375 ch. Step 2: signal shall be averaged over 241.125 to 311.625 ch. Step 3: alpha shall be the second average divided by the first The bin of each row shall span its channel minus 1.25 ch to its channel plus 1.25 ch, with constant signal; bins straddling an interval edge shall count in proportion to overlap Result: 1.21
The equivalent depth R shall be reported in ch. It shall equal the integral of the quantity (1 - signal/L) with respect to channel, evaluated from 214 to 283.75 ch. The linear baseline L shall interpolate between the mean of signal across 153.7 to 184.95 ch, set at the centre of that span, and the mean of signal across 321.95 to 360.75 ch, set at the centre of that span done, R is -2.5 ch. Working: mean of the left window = 22.7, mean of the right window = 33.5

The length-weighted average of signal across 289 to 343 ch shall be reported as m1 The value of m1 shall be 33.6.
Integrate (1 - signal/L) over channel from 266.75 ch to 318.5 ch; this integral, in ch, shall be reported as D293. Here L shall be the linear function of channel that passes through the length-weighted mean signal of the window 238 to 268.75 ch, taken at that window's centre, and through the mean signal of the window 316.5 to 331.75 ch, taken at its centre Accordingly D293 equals -3.5 ch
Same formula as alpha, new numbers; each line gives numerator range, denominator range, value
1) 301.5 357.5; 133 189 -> 1.56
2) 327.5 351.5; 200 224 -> 1.15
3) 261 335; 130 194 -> 1.52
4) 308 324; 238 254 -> 1.21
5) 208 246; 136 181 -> 1.26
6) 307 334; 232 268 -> 1.18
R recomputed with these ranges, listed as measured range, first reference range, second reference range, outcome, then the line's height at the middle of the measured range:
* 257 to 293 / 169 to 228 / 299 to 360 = -1.4 ch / 30.8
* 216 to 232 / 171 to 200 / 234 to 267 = 0.4 ch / 27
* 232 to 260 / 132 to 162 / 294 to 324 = 1.3 ch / 28.3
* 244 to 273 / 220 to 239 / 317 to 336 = -4.1 ch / 26.9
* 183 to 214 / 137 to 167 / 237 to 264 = -4.7 ch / 24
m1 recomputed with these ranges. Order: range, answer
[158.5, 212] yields 25.3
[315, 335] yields 32.6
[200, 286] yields 28.9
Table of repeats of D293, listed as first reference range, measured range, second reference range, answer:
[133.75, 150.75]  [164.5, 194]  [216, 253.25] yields -2.8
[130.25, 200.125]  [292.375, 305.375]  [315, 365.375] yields -1.6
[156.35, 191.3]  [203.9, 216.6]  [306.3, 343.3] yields -2.4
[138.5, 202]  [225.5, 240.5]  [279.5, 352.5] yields 1.9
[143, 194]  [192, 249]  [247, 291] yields -0.2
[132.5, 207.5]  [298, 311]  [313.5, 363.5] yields -1.6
